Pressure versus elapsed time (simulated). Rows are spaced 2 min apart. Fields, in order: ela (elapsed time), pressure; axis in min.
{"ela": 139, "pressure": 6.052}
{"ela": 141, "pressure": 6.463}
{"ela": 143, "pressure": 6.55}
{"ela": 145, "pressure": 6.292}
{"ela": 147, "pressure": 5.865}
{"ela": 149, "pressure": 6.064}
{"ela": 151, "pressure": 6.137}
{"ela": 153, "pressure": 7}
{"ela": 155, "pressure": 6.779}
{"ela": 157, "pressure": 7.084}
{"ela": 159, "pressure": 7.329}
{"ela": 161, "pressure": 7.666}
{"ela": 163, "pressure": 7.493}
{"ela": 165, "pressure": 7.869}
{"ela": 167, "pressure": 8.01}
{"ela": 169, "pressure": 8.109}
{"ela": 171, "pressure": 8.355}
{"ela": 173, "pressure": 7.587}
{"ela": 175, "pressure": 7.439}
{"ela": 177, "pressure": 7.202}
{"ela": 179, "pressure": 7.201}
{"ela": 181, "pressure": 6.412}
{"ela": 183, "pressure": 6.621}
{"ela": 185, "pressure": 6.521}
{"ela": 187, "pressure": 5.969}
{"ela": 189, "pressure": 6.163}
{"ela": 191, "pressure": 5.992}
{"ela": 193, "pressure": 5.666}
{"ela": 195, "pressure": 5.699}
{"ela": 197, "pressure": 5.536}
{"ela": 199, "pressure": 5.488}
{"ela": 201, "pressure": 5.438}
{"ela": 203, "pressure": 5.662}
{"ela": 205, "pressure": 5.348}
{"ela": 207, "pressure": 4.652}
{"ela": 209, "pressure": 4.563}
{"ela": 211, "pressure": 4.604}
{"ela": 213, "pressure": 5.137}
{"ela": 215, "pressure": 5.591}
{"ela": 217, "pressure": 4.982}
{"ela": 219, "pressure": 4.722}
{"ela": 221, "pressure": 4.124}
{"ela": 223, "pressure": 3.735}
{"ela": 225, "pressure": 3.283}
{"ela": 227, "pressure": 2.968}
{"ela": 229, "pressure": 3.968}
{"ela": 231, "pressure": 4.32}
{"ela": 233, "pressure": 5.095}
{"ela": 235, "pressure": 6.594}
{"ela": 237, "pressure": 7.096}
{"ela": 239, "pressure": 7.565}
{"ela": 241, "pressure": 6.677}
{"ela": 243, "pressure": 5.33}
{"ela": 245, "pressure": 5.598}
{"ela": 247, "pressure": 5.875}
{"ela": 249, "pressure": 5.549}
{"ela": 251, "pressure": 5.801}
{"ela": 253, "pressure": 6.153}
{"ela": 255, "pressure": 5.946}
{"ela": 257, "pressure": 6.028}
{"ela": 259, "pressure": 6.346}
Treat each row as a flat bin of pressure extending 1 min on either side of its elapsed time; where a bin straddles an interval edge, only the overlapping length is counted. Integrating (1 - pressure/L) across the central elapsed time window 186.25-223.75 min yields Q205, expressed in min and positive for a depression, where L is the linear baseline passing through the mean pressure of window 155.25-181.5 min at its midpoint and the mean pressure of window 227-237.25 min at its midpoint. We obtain 5.5 min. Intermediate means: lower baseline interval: 7.52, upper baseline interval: 5.05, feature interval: 5.22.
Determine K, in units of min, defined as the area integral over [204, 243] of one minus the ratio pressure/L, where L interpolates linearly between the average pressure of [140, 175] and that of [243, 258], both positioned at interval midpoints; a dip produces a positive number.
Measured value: 7.3 min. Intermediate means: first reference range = 7.11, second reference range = 5.82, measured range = 5.01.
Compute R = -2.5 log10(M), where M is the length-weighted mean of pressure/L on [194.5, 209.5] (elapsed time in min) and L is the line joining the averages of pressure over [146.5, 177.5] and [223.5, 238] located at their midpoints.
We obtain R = 0.10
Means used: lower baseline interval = 7.27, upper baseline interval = 4.73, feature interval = 5.31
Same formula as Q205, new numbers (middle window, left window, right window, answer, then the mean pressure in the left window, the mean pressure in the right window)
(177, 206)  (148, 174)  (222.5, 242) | 1.82 min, 7.34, 5.17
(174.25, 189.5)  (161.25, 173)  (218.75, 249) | 1.29 min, 7.92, 5.15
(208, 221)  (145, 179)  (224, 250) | 2.32 min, 7.22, 5.38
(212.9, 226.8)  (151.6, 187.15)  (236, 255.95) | 4.60 min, 7.28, 6.16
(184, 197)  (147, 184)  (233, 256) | 1.72 min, 7.2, 6.15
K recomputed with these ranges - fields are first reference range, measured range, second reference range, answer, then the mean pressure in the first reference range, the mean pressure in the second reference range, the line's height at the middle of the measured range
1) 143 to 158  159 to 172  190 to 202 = -3.5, 6.47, 5.64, 6.19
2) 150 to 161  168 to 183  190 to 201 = -2.6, 6.94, 5.65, 6.3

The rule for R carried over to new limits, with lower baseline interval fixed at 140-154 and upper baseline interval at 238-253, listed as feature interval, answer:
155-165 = -0.171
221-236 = 0.389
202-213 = 0.232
